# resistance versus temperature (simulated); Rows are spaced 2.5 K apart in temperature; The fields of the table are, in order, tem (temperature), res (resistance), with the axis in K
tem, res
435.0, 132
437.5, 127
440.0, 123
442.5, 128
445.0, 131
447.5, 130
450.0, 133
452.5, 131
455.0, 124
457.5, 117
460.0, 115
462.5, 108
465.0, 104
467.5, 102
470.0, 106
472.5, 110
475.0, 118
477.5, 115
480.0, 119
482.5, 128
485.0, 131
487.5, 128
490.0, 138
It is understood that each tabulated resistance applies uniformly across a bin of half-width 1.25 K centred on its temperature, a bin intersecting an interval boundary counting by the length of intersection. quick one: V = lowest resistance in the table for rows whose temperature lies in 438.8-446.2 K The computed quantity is 123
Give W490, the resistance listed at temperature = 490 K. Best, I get 138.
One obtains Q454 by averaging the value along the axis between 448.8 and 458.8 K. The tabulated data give 126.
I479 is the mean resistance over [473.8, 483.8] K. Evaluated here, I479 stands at 120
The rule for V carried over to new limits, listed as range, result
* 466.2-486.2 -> 102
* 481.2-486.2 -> 128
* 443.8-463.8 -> 108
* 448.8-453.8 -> 131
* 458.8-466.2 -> 104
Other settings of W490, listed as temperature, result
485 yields 131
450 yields 133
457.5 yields 117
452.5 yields 131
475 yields 118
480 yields 119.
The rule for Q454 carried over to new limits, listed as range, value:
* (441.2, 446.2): 129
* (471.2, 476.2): 114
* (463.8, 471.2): 104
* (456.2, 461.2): 116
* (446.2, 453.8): 131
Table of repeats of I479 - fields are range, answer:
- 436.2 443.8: 126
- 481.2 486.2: 129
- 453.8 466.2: 114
